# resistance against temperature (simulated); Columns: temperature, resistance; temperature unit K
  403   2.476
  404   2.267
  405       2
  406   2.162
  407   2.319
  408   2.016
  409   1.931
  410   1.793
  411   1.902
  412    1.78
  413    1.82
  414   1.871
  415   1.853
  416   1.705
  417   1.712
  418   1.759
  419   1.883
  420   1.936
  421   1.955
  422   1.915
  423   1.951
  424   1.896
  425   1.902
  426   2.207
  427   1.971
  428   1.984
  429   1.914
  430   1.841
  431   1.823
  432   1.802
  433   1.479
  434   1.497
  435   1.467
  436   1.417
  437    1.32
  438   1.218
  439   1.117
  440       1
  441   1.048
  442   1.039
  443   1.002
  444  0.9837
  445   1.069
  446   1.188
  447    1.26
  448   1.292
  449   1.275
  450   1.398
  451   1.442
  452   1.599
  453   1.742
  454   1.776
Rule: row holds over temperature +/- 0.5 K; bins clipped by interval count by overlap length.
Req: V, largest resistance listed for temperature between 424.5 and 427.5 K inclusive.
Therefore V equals 2.207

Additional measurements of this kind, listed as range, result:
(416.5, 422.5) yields 1.955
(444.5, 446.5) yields 1.188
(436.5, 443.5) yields 1.32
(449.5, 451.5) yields 1.442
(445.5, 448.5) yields 1.292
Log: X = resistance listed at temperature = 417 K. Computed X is 1.712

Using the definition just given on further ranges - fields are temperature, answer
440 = 1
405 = 2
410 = 1.793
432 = 1.802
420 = 1.936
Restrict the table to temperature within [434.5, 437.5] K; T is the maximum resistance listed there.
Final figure 1.467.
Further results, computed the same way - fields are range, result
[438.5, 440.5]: 1.117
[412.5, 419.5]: 1.883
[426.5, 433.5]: 1.984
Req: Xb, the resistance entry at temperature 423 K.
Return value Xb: 1.951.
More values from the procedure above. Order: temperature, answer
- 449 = 1.275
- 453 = 1.742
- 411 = 1.902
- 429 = 1.914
